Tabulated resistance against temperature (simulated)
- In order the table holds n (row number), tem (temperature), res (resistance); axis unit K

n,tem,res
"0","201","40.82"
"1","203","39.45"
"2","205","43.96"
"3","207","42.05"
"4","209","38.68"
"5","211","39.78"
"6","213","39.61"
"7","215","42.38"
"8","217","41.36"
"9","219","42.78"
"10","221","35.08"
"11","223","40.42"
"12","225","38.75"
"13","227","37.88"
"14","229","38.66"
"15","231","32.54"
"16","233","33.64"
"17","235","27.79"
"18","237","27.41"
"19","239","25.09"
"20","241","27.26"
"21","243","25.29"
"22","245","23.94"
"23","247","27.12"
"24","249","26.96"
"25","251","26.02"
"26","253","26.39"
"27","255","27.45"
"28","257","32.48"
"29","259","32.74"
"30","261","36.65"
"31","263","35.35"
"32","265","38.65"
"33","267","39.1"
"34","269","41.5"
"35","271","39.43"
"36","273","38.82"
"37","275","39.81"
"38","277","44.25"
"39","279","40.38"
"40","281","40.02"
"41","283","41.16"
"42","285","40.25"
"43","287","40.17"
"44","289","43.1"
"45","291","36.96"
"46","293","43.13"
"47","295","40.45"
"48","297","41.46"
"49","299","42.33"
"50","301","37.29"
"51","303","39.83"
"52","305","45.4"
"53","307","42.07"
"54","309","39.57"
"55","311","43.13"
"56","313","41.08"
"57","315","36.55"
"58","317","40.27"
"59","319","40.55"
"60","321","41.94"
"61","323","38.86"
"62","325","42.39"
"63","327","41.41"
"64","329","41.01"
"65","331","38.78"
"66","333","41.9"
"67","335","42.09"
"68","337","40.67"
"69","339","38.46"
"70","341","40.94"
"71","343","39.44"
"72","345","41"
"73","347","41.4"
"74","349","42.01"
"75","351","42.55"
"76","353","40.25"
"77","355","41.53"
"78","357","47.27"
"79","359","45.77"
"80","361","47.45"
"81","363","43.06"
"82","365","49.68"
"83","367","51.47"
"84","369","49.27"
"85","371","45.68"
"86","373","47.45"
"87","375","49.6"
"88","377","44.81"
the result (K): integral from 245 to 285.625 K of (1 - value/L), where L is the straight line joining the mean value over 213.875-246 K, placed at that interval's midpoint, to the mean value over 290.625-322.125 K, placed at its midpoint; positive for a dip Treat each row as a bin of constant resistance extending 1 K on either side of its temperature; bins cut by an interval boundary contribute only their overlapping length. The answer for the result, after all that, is 2.0 K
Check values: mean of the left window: 33.8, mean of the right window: 40.8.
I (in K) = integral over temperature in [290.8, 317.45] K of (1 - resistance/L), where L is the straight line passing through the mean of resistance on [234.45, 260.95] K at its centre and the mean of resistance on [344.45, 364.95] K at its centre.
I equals -3.5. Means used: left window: 27.7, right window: 43.6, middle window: 40.8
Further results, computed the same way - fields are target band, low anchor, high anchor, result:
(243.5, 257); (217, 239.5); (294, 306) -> 3.7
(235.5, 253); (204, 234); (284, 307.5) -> 6.0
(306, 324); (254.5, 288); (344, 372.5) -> 0.5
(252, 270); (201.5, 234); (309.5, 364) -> 2.5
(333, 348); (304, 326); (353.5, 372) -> 1.1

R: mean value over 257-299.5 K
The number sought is 39.6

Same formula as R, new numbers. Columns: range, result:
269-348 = 40.7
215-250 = 32.8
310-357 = 40.9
